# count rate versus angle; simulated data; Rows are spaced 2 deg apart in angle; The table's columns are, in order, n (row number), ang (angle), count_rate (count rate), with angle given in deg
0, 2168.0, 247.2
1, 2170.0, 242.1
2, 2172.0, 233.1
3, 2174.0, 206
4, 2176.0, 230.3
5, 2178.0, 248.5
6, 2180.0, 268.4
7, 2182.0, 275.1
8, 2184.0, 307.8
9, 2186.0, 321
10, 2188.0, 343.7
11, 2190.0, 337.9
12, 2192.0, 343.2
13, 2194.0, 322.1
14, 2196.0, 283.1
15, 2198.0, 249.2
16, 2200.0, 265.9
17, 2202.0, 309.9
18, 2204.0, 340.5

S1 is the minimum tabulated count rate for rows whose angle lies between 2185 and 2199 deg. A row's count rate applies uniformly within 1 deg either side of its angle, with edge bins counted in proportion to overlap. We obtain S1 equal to 249.2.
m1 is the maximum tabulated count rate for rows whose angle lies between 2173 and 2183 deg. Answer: 275.1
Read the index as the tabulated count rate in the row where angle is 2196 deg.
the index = 283.1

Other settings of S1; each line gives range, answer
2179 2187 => 268.4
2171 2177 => 206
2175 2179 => 230.3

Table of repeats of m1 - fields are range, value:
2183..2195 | 343.7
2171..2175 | 233.1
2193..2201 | 322.1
